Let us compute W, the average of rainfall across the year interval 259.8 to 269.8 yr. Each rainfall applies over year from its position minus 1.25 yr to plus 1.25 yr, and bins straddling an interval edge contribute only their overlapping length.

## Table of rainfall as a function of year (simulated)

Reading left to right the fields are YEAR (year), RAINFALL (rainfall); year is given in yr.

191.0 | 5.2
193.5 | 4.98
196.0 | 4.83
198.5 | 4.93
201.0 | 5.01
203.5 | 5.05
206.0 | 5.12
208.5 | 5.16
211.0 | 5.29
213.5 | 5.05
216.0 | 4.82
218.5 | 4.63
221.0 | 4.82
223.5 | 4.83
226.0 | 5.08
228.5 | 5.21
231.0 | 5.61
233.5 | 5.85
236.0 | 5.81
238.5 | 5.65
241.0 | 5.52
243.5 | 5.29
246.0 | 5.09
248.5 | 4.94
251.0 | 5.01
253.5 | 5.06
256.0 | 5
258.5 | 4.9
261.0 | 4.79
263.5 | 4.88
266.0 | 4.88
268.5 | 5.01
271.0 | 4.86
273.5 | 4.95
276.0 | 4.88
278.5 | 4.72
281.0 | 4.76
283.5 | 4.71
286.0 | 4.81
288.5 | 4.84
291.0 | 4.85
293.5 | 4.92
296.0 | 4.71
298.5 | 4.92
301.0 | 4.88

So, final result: 4.89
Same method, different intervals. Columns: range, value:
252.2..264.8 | 4.93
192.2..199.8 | 4.92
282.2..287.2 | 4.76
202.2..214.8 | 5.13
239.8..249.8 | 5.21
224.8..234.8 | 5.44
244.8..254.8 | 5.02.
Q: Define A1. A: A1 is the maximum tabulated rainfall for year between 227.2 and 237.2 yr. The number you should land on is 5.85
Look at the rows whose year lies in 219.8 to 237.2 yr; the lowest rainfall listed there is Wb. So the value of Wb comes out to 4.82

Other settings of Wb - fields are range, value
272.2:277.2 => 4.88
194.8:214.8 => 4.83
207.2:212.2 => 5.16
